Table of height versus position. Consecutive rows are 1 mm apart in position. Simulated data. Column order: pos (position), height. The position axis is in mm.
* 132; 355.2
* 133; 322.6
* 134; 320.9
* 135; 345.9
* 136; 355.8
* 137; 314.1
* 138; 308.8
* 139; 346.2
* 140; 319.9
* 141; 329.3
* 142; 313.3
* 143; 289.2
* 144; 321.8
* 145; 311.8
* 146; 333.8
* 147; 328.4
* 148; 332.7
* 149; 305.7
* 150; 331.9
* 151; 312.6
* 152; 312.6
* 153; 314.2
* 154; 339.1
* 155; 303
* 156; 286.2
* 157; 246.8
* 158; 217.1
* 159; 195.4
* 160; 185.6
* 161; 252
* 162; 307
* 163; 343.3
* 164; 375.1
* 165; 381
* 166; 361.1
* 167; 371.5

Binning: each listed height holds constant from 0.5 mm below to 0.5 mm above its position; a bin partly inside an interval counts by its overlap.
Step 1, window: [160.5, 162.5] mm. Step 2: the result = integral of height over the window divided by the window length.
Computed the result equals 280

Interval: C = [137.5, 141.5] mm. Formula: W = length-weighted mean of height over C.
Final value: 326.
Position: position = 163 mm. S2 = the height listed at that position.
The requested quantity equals 343.3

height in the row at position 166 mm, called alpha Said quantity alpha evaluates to 361.1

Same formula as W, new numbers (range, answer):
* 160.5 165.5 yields 332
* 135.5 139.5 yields 331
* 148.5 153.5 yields 315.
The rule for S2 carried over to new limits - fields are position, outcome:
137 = 314.1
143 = 289.2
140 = 319.9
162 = 307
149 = 305.7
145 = 311.8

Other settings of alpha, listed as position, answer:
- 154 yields 339.1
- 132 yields 355.2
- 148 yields 332.7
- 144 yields 321.8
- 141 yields 329.3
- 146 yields 333.8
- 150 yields 331.9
